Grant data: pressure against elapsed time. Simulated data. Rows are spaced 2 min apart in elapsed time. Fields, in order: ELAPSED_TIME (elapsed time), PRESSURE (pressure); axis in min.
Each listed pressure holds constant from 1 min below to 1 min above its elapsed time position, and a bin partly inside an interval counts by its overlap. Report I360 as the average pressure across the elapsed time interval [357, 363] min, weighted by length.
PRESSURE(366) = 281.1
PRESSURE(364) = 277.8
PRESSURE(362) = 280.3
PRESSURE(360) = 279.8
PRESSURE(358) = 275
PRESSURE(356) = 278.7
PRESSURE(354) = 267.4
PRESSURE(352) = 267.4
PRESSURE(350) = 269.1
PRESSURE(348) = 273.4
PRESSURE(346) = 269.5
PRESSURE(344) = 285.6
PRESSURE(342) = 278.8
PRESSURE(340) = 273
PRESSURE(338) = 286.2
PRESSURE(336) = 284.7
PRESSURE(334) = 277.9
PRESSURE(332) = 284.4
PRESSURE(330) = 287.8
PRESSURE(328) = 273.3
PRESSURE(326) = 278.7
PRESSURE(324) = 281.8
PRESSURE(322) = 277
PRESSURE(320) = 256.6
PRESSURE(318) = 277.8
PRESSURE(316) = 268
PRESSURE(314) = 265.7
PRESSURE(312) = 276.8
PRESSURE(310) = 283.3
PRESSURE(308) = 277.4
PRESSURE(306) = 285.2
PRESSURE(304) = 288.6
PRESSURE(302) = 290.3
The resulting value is 278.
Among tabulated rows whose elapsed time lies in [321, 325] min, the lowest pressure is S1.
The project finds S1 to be 277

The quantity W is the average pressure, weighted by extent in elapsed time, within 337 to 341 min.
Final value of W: 280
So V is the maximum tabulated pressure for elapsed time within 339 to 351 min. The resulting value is 285.6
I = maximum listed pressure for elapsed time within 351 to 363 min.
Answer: 280.3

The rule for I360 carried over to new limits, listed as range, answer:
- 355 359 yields 277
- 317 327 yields 274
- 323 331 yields 280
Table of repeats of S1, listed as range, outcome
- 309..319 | 265.7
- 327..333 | 273.3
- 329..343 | 273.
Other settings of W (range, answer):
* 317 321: 267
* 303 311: 284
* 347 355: 269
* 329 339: 284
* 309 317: 273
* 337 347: 279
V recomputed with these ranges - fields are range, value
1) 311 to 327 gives 281.8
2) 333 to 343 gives 286.2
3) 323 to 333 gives 287.8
